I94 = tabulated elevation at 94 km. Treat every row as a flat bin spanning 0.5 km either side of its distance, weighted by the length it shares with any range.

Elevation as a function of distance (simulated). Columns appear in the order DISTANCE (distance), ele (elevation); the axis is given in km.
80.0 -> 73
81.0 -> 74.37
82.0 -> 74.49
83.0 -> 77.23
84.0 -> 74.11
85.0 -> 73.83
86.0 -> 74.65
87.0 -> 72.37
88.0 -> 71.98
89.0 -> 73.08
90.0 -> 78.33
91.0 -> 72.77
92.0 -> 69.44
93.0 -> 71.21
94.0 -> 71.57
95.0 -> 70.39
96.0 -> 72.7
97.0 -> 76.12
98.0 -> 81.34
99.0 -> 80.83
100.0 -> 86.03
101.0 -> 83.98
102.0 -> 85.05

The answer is 71.57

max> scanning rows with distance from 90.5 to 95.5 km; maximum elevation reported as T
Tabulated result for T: 72.77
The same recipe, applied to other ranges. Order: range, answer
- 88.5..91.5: 78.33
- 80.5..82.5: 74.49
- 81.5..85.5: 77.23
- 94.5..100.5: 86.03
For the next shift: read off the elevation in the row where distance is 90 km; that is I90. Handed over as 78.33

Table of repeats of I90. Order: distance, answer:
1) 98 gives 81.34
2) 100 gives 86.03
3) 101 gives 83.98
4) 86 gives 74.65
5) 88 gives 71.98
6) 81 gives 74.37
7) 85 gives 73.83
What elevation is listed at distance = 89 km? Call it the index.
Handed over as 73.08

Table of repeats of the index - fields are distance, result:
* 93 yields 71.21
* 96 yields 72.7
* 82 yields 74.49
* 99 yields 80.83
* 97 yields 76.12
